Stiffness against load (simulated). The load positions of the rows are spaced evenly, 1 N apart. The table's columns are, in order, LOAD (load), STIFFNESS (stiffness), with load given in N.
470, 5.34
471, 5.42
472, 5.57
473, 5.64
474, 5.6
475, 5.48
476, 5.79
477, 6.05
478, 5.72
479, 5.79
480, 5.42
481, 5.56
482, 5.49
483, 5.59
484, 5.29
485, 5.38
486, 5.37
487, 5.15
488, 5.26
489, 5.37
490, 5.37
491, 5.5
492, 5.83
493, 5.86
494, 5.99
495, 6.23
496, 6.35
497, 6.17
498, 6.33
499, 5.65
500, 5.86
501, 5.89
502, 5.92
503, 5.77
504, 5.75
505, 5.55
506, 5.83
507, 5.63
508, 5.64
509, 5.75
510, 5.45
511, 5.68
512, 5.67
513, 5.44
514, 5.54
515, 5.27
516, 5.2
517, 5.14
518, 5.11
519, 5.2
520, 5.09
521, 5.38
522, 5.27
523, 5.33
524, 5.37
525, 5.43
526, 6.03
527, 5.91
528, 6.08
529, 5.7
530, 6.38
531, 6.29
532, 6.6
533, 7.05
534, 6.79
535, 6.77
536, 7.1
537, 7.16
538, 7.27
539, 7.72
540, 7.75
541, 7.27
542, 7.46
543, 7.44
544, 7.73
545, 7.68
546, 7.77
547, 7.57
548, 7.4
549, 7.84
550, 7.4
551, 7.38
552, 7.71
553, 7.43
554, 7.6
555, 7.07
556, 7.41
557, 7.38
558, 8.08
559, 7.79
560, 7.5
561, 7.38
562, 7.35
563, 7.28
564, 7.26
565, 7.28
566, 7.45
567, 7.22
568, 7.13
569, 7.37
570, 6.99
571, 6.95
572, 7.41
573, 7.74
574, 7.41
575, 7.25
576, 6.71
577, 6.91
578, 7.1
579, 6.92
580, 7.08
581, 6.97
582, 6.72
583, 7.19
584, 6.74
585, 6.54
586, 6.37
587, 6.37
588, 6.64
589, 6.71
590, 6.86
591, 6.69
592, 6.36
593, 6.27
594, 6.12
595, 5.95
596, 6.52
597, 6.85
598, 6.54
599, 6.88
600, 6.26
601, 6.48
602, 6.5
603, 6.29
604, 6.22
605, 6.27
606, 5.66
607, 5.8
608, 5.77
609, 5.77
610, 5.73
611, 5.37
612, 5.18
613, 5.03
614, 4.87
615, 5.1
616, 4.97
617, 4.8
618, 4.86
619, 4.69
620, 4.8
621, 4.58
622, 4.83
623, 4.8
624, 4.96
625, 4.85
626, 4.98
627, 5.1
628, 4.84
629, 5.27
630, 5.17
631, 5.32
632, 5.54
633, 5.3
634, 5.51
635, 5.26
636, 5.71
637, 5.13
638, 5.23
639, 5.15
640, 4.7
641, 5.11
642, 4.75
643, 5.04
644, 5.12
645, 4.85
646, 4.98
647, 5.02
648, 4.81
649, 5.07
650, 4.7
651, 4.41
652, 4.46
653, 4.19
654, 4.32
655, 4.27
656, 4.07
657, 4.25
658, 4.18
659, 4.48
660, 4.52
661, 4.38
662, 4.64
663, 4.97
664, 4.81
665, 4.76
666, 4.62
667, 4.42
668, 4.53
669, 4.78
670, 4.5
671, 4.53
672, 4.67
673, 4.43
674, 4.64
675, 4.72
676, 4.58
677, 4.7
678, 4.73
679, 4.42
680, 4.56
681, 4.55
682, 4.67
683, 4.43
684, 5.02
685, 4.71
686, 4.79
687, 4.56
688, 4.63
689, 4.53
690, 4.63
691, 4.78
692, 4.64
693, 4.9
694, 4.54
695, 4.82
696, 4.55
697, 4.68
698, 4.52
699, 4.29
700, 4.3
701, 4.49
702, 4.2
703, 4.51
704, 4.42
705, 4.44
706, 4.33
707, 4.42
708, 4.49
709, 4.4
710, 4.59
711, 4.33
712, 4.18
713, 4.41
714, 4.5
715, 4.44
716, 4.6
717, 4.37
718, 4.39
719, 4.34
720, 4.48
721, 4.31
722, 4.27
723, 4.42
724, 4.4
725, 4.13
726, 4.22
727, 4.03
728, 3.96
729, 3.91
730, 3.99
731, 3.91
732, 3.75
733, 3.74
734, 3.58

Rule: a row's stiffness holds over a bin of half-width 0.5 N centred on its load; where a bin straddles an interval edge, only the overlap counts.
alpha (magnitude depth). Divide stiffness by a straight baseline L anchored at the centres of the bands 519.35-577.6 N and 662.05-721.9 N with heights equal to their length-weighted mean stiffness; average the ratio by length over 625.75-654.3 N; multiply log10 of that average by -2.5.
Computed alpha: 0.09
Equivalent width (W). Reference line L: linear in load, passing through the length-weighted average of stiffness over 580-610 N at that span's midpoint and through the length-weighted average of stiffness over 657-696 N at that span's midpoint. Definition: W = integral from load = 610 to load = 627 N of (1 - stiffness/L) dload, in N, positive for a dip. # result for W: 2.8 N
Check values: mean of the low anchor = 6.42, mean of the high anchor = 4.62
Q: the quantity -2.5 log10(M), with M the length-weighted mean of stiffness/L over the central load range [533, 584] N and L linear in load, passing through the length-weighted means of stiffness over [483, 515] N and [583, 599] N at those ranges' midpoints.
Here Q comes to -0.175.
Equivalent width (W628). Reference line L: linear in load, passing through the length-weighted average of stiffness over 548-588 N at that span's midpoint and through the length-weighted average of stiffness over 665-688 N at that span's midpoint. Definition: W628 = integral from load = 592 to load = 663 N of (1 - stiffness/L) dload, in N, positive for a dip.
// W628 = 7.1 N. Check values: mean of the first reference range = 7.22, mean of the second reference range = 4.62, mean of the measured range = 5.23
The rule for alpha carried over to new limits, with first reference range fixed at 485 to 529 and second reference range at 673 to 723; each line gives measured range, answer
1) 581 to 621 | -0.18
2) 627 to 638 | -0.08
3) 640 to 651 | -0.02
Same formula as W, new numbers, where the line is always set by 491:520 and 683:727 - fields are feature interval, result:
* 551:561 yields -4.00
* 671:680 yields 0.11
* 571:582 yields -3.89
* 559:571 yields -4.43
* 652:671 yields 1.04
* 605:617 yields -0.82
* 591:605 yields -3.49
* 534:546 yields -4.17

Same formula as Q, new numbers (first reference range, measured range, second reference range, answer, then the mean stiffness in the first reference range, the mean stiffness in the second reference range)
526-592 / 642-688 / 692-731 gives 0.13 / 7.12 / 4.38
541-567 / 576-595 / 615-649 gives -0.03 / 7.5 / 5.03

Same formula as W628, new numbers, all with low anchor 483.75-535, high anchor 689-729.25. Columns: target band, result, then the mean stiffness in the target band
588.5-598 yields -2.40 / 6.48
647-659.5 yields 0.86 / 4.46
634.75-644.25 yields -0.47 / 5.12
